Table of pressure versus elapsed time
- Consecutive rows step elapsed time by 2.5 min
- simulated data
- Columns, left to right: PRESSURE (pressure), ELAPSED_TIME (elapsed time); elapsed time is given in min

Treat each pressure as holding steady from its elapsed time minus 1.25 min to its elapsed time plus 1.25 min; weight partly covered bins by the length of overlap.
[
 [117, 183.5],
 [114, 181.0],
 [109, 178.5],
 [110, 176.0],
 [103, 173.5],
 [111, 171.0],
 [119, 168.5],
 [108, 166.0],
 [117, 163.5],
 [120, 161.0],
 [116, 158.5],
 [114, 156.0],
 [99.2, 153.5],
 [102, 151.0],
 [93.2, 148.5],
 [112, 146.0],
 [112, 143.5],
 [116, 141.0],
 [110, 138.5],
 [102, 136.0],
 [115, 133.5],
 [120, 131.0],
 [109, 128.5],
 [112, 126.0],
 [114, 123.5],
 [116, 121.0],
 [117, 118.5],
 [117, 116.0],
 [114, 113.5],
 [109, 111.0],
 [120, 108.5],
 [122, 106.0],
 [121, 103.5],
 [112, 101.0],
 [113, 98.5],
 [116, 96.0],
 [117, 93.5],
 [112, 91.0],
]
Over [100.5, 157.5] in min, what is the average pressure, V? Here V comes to 112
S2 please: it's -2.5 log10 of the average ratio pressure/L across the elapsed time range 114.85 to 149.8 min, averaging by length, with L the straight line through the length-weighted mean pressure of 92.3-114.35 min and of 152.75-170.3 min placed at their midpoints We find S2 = 0.03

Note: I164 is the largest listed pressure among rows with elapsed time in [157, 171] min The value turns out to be 120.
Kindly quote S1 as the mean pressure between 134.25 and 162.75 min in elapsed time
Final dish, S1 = 109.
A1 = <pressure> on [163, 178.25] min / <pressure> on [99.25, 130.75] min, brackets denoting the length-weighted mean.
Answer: 1.0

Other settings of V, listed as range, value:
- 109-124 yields 115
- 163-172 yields 114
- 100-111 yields 118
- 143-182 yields 110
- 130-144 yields 112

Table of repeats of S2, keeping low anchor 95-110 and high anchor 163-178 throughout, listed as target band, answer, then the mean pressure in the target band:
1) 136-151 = 0.058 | 108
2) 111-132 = 0.009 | 114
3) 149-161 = 0.041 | 108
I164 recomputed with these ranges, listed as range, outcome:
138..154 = 116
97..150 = 122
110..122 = 117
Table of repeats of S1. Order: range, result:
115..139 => 113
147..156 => 101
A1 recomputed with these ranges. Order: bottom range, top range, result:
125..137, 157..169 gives 1.04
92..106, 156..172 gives 0.99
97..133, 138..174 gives 0.96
